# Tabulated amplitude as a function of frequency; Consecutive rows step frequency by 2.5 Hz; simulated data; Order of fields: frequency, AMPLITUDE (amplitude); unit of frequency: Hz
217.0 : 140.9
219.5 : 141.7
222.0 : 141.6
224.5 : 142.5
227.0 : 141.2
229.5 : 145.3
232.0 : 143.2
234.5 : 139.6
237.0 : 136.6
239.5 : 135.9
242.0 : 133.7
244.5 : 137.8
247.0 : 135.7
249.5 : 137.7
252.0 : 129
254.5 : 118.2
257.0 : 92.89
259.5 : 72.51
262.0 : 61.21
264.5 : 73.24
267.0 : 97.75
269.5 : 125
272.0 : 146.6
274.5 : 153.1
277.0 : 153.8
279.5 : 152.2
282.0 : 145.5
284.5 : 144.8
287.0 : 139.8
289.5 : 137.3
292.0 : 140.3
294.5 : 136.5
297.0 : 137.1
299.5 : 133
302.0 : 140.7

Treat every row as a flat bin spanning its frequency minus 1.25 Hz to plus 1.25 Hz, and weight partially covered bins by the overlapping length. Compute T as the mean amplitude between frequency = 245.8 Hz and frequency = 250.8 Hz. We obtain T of 137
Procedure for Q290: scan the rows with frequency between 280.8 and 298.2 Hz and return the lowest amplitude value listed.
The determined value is 136.5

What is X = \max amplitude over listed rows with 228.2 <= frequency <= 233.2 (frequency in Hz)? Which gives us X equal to 145.3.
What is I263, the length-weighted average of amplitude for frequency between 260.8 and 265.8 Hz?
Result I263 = 67.6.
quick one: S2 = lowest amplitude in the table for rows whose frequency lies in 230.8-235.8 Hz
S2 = 139.6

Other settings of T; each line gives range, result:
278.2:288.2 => 146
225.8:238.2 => 141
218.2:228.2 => 142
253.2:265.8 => 83.8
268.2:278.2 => 144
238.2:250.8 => 136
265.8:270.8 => 112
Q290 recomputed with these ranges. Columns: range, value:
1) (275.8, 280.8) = 152.2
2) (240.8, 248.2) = 133.7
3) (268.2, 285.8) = 125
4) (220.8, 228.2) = 141.2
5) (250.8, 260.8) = 72.51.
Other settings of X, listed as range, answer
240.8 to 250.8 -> 137.8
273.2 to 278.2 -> 153.8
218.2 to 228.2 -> 142.5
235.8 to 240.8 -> 136.6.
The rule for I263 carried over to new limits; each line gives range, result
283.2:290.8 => 141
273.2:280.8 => 153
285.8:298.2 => 138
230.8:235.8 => 141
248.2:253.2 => 133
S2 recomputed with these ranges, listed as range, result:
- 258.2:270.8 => 61.21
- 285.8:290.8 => 137.3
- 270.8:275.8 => 146.6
